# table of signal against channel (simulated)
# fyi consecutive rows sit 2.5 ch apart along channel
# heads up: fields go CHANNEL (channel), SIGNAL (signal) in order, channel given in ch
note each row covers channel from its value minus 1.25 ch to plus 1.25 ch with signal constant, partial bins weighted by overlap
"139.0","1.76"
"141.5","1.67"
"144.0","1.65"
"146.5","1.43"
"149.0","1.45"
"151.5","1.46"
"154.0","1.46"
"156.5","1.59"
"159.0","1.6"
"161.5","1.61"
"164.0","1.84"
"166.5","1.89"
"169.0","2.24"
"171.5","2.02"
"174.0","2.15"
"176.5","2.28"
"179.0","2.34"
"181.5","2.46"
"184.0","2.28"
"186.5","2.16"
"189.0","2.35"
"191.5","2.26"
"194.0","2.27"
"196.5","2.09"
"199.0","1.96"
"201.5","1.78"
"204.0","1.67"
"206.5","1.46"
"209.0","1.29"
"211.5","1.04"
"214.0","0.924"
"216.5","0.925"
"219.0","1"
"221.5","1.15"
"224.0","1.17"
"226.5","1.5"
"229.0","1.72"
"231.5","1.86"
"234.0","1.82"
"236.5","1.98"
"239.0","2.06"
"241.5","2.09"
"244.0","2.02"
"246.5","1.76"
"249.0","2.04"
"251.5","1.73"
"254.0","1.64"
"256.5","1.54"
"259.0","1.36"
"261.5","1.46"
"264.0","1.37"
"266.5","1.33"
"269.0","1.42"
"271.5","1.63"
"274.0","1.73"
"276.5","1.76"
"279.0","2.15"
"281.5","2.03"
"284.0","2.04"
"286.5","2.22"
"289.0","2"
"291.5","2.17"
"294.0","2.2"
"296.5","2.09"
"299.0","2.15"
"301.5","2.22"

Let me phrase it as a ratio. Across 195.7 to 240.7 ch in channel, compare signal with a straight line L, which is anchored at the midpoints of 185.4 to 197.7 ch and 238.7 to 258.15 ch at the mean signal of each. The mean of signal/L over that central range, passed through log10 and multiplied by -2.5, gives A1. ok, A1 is 0.32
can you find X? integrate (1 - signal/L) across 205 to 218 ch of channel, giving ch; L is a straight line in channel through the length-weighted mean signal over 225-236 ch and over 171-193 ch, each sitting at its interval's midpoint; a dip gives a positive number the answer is 5.4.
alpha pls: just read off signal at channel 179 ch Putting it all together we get 2.34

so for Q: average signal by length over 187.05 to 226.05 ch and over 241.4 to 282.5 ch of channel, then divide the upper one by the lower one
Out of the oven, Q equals 1.08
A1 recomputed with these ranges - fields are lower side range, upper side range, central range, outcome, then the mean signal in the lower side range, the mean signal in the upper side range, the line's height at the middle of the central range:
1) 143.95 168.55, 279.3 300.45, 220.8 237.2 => 0.18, 1.62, 2.12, 1.89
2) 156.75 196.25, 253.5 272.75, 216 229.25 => 0.39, 2.1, 1.46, 1.76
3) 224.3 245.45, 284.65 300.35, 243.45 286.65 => 0.16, 1.85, 2.14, 2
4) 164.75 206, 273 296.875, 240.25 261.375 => 0.18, 2.12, 2.04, 2.07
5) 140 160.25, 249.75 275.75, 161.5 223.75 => -0.18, 1.54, 1.54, 1.54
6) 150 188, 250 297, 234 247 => -0.08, 1.96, 1.78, 1.84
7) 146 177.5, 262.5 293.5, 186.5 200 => -0.22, 1.77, 1.83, 1.79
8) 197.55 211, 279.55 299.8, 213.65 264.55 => 0.14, 1.61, 2.11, 1.81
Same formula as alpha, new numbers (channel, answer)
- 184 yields 2.28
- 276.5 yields 1.76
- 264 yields 1.37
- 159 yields 1.6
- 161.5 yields 1.61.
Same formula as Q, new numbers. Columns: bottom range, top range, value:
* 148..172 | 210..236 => 0.78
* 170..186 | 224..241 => 0.79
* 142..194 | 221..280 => 0.87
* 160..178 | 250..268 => 0.75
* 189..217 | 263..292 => 1.10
